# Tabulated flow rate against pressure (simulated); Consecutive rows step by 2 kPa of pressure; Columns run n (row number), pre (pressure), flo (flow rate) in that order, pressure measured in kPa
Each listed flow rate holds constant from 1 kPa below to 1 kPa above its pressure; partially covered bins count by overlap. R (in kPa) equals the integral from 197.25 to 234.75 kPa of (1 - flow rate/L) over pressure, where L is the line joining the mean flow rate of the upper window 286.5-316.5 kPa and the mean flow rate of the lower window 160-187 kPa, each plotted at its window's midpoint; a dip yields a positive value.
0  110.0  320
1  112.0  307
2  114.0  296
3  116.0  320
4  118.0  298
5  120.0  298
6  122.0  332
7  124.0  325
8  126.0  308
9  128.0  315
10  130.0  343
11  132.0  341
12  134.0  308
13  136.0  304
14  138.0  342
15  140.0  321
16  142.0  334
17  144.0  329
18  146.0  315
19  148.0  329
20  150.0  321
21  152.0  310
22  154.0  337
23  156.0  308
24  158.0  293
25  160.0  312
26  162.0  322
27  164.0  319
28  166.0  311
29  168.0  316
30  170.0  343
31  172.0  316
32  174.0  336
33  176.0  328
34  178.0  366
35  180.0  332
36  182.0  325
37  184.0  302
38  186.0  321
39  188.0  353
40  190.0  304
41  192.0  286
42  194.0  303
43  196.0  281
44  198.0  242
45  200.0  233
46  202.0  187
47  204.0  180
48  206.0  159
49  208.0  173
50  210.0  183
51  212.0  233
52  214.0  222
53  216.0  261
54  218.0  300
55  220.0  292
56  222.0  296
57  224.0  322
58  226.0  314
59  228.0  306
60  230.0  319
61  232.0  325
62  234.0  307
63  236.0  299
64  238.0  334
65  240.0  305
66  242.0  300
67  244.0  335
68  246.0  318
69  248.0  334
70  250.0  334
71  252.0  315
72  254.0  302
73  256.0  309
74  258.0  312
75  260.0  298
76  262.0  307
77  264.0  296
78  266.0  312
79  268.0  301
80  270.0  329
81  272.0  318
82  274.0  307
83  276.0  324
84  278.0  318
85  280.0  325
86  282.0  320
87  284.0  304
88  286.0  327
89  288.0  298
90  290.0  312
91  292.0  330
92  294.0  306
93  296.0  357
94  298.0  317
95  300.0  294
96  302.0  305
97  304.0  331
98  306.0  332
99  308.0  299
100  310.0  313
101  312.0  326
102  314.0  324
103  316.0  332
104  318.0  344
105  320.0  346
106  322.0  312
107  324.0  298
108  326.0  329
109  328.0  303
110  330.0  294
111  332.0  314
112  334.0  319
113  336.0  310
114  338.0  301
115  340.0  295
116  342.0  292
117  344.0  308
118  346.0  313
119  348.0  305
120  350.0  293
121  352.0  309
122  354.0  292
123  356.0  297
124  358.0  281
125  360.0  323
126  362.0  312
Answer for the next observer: 7.9 kPa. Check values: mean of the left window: 325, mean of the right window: 318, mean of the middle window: 255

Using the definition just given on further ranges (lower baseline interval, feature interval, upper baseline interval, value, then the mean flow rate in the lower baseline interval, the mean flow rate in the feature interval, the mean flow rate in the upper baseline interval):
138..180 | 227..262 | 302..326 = 0.9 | 324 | 315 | 323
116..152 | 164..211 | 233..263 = 5.2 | 321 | 283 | 314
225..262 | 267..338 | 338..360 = -2.6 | 315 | 317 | 300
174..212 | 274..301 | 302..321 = -0.2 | 271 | 317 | 326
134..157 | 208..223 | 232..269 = 3.1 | 322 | 250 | 312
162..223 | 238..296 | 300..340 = -2.6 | 281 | 315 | 316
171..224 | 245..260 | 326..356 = -1.6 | 275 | 316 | 304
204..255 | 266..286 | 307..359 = -1.4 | 285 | 317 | 310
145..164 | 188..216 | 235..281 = 7.1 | 316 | 235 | 314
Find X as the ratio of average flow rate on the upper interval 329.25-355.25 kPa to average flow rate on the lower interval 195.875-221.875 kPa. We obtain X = 1.34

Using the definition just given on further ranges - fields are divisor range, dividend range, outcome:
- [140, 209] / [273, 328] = 1.07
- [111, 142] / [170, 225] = 0.87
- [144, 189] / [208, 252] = 0.91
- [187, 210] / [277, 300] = 1.31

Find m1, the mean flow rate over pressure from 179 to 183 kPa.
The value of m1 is 328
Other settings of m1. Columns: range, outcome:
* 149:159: 314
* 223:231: 315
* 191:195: 294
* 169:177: 331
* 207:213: 196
